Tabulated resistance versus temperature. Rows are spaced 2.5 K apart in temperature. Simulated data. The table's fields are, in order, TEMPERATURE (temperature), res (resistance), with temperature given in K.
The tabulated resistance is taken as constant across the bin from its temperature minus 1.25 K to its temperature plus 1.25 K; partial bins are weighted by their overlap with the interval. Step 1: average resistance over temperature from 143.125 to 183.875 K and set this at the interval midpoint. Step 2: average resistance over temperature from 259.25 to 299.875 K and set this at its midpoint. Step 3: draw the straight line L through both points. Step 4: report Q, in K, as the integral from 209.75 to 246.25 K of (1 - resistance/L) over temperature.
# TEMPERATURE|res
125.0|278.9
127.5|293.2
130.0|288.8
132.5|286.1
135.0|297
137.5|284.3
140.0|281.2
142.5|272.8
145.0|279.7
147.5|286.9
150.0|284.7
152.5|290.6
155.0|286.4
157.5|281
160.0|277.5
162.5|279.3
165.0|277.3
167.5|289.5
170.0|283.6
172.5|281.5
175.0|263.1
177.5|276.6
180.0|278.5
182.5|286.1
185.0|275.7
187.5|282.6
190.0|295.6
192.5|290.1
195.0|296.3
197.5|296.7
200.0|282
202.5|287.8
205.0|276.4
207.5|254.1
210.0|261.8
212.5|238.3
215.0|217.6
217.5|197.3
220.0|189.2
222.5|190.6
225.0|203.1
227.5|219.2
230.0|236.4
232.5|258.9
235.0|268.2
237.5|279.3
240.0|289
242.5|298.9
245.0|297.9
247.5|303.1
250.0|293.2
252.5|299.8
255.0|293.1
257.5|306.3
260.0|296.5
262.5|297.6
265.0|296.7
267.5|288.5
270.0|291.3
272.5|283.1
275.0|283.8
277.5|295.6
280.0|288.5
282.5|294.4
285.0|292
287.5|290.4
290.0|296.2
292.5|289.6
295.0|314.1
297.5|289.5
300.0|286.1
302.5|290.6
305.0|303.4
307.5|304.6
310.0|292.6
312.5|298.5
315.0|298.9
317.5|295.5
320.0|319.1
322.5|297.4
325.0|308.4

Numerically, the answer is 5.7 K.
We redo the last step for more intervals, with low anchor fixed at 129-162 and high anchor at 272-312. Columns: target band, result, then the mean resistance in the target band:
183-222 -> 3.52 K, 262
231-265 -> 0.02 K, 291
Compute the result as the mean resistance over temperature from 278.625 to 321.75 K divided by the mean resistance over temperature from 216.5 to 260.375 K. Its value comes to 1.13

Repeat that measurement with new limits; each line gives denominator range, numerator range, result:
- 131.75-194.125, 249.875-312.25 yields 1.04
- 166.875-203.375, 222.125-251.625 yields 0.93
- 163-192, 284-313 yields 1.05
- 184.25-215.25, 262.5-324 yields 1.07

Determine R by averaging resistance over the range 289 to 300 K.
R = 296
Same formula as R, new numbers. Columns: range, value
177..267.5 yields 270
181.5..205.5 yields 287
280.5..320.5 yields 297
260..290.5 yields 292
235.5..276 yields 293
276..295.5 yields 294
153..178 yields 280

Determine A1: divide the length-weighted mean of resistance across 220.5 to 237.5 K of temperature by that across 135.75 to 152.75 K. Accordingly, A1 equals 0.82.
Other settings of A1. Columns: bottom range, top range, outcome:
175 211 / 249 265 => 1.06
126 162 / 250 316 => 1.03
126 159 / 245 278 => 1.03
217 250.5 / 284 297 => 1.18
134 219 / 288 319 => 1.08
